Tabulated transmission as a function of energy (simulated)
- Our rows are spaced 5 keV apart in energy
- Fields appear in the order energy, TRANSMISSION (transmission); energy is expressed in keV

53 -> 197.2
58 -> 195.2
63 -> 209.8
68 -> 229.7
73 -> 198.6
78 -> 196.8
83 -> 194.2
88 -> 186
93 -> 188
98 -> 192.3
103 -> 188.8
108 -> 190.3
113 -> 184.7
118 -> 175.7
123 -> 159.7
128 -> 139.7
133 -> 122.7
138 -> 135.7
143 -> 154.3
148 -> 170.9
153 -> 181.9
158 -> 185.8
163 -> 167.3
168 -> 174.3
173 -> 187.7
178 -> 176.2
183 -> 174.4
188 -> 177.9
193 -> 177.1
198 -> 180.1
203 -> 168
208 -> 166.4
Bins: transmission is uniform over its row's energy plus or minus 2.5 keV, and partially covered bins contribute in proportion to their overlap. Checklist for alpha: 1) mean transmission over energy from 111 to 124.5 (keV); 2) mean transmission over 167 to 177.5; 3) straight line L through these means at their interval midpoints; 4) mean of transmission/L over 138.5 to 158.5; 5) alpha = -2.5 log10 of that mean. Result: 0.06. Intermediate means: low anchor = 174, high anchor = 181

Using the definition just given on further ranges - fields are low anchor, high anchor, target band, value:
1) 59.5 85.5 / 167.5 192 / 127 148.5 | 0.305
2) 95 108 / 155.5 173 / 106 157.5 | 0.138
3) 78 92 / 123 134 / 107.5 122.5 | -0.158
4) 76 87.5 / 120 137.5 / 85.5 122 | -0.104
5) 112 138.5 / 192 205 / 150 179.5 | -0.089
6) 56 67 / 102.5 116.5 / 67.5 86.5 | -0.005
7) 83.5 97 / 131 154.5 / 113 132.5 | 0.058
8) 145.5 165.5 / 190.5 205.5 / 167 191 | -0.016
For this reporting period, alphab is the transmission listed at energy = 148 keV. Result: 170.9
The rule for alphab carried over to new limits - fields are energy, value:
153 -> 181.9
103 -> 188.8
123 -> 159.7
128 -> 139.7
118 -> 175.7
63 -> 209.8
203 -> 168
